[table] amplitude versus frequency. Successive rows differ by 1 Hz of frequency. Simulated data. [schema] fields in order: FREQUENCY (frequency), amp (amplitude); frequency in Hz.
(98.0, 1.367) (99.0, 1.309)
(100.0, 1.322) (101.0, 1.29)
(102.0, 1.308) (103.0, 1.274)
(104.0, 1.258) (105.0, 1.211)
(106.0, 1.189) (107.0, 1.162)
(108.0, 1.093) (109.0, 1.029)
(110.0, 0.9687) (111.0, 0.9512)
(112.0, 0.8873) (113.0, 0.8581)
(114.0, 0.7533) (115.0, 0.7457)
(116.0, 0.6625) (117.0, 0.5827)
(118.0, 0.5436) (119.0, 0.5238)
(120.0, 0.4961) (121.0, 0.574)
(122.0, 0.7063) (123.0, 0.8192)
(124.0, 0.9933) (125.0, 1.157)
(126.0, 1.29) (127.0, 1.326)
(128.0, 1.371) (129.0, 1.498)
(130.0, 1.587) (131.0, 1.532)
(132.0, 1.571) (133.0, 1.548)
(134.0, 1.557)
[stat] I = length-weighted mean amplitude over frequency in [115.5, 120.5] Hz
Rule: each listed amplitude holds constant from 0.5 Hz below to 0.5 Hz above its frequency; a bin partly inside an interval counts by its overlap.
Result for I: 0.562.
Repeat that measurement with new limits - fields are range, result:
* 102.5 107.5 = 1.22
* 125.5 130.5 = 1.41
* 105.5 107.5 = 1.18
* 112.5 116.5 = 0.755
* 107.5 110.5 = 1.03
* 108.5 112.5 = 0.959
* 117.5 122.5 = 0.569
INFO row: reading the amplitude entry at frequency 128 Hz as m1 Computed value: 1.371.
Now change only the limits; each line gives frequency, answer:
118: 0.5436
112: 0.8873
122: 0.7063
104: 1.258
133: 1.548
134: 1.557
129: 1.498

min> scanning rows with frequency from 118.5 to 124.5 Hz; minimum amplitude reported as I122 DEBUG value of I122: 0.4961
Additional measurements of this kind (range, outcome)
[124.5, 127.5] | 1.157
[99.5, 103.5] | 1.274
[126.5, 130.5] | 1.326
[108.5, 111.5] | 0.9512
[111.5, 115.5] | 0.7457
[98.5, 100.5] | 1.309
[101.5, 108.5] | 1.093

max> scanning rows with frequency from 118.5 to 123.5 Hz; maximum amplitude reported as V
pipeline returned 0.8192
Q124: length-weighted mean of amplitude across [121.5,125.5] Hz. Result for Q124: 0.919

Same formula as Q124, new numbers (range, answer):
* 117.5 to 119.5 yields 0.534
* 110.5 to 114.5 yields 0.862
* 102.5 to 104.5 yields 1.27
